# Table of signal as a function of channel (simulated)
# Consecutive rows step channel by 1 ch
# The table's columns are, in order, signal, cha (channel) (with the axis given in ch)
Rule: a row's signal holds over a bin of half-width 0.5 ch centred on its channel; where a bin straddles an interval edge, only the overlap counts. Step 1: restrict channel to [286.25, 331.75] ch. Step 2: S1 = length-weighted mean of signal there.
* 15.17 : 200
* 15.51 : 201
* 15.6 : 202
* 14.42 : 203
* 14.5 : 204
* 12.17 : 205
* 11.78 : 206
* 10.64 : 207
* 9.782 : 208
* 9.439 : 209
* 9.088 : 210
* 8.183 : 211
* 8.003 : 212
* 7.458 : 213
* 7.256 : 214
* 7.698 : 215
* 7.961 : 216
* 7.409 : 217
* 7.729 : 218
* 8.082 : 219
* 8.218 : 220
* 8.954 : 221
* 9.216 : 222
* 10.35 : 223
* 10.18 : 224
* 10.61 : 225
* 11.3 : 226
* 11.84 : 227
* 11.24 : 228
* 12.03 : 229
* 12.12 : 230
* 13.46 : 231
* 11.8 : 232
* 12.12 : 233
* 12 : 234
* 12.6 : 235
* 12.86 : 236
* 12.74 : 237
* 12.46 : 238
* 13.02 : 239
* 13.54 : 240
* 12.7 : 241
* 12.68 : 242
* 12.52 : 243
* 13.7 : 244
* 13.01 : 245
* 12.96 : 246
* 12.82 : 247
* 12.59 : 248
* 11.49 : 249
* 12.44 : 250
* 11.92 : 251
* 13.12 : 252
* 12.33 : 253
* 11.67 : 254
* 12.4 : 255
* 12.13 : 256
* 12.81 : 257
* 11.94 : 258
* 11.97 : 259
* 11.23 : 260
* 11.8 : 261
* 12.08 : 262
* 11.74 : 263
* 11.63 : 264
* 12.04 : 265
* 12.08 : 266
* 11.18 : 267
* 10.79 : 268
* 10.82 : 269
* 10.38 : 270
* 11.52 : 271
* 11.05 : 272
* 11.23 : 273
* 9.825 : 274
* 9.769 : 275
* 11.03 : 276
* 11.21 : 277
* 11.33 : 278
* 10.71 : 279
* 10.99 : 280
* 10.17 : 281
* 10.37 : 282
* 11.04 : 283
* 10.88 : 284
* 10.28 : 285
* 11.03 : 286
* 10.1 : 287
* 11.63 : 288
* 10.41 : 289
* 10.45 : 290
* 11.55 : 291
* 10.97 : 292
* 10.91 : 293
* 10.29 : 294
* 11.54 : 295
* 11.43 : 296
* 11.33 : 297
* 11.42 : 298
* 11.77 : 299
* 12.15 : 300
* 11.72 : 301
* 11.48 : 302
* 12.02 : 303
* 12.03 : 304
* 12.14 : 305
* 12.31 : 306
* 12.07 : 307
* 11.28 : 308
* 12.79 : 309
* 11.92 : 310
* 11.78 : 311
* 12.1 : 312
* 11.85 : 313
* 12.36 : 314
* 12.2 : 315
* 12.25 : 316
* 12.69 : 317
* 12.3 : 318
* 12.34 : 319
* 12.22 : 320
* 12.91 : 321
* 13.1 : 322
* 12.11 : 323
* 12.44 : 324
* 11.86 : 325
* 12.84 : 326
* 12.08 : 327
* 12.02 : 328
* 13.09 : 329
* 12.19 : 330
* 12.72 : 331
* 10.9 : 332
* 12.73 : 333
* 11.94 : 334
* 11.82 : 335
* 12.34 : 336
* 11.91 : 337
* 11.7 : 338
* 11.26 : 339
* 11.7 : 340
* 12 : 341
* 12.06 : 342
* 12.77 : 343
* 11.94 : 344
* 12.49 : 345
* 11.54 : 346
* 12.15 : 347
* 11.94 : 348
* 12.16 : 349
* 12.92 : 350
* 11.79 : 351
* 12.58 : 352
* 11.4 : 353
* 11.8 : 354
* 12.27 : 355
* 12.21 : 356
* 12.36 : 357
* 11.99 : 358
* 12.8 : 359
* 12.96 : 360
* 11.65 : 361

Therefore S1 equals 11.9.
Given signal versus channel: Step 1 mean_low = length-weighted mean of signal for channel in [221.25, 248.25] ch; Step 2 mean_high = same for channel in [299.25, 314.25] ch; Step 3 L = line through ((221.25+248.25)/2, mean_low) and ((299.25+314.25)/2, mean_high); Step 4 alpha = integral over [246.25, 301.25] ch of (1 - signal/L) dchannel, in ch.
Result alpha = 3.1 ch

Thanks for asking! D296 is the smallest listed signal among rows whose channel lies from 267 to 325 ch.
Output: 9.769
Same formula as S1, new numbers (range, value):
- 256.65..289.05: 11.1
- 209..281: 11.2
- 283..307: 11.3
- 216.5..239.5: 11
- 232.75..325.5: 11.8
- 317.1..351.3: 12.2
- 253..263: 12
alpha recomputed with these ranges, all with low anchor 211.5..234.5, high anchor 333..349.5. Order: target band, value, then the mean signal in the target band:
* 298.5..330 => -1.9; 12.2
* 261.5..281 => -0.7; 11.1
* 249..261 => -1.9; 12.1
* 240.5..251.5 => -2.5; 12.6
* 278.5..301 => 0.2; 11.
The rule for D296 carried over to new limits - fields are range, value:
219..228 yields 8.082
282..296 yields 10.1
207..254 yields 7.256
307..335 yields 10.9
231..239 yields 11.8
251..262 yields 11.23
